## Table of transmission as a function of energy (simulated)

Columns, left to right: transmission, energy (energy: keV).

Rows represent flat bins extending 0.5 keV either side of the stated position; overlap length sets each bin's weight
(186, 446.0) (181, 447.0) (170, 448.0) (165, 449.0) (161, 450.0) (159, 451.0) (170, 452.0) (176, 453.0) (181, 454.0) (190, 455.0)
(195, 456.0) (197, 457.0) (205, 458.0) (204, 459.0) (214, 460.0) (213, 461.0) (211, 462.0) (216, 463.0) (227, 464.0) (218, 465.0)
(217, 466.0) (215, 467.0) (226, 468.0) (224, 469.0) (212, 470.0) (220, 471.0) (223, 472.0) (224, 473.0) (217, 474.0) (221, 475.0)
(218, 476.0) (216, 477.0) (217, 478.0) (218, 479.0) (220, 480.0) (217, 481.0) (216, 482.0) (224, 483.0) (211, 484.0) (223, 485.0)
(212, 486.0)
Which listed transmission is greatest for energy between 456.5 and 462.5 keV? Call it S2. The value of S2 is 214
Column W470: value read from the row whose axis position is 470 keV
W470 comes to 212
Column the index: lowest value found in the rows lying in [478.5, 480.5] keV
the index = 218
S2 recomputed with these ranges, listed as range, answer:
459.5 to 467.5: 227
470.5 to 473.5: 224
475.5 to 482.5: 220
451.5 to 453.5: 176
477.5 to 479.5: 218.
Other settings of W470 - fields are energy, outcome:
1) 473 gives 224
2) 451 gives 159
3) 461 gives 213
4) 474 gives 217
